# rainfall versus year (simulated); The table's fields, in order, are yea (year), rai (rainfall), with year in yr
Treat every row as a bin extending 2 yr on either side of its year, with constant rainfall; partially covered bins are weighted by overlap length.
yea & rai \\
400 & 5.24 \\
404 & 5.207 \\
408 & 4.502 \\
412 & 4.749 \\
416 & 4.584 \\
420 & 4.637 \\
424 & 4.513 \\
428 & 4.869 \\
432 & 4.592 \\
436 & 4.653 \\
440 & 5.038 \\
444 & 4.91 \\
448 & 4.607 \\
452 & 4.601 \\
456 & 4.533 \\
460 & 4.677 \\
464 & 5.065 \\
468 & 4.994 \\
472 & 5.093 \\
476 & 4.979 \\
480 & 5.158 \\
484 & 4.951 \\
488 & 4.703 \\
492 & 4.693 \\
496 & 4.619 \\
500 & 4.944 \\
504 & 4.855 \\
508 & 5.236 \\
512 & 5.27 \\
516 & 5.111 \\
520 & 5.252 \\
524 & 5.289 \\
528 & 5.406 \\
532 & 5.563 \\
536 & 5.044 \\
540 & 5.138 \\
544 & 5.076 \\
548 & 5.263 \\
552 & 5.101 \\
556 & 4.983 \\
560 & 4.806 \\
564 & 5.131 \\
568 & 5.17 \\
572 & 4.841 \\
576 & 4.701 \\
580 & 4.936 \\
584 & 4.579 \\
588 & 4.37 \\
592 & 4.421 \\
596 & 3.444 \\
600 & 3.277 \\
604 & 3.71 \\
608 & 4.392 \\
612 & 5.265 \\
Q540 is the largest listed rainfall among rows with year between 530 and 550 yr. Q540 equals 5.563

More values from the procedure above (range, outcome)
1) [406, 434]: 4.869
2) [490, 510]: 5.236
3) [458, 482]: 5.158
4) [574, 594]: 4.936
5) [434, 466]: 5.065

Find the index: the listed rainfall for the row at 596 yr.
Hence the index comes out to 3.444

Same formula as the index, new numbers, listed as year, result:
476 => 4.979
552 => 5.101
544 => 5.076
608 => 4.392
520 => 5.252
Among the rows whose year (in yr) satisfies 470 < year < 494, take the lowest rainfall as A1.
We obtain 4.693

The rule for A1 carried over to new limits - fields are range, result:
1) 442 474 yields 4.533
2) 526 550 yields 5.044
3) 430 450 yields 4.592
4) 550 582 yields 4.701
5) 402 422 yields 4.502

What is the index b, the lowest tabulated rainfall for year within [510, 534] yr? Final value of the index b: 5.111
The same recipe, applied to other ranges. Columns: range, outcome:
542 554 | 5.076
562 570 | 5.131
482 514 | 4.619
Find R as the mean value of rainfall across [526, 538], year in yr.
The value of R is 5.34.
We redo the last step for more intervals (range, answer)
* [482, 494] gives 4.78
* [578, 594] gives 4.58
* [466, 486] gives 5.03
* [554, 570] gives 5.02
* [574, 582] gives 4.82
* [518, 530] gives 5.32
